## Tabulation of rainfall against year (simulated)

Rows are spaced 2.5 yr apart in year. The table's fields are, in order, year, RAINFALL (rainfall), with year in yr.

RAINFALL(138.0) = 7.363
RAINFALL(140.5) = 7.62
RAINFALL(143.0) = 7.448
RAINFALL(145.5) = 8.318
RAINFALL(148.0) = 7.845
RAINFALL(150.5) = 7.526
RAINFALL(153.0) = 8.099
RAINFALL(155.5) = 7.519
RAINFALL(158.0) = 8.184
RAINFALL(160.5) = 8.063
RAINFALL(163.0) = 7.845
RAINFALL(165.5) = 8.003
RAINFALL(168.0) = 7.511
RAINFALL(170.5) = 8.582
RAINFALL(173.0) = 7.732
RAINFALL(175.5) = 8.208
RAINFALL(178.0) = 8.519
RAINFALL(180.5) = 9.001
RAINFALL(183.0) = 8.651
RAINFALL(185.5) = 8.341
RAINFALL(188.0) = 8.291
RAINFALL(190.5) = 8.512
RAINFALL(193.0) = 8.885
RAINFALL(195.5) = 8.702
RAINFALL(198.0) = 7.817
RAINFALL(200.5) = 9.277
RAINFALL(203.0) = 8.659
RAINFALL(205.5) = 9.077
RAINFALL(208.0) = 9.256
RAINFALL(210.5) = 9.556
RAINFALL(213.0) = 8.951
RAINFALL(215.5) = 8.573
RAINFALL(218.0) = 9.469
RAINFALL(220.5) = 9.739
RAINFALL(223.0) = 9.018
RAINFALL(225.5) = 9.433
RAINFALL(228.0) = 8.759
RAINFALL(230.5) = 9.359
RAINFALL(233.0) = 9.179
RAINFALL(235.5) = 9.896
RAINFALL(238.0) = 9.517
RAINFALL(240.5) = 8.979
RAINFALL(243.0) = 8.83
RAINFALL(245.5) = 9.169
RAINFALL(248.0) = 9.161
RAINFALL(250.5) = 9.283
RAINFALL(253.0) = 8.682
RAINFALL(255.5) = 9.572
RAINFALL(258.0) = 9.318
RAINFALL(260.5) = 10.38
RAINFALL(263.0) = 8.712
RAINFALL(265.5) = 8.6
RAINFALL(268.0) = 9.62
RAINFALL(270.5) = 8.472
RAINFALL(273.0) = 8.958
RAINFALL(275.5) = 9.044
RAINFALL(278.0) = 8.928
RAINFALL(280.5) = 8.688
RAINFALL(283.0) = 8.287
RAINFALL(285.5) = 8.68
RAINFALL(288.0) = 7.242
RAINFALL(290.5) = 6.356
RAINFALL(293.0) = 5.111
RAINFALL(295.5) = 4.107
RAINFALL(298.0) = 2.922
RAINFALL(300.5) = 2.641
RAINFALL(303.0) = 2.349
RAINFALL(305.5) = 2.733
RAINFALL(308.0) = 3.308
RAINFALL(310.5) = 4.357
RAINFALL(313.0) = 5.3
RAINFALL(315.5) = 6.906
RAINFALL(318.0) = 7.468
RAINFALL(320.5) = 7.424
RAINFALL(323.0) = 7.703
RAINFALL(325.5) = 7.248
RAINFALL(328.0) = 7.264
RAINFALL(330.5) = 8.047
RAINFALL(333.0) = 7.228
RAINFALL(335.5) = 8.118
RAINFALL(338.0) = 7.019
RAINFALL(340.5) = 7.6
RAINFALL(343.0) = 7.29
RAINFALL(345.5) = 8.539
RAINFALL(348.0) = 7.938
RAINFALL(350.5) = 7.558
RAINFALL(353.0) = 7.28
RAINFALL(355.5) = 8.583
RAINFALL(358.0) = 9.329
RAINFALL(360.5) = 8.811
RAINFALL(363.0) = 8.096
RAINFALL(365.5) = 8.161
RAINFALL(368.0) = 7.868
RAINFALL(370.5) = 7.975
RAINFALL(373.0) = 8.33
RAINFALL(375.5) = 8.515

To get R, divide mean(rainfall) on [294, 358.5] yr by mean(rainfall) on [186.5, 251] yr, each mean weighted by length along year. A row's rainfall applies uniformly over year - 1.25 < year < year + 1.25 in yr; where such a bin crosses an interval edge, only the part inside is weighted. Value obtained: 0.70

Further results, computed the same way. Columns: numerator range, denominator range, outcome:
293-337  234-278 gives 0.61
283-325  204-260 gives 0.59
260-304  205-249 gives 0.77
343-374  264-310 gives 1.27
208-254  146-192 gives 1.13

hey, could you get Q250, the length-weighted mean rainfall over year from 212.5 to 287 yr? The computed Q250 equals 9.1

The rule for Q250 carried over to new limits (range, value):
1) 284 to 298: 6.03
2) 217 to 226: 9.41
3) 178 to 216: 8.77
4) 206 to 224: 9.22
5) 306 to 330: 6.27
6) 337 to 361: 7.98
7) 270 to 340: 6.49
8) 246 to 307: 7.42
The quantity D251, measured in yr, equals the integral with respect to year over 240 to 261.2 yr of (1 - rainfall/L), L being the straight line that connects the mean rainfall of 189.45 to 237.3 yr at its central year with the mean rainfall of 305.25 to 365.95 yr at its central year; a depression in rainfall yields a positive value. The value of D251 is -1.8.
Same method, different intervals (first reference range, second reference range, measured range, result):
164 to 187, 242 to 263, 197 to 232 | -1.18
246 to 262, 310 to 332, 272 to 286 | -0.49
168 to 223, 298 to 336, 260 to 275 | -4.54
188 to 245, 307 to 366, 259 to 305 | 6.04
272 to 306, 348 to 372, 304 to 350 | 3.60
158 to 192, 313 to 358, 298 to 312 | 8.36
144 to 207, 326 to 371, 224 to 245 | -2.77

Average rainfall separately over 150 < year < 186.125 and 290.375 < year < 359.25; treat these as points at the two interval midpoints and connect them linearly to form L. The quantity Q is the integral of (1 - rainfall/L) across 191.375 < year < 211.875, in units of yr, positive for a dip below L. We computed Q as -3.1 yr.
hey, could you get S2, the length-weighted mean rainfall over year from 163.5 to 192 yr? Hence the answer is 8.3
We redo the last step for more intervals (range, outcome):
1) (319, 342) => 7.51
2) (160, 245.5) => 8.78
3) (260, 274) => 9.06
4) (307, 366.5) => 7.37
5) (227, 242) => 9.28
